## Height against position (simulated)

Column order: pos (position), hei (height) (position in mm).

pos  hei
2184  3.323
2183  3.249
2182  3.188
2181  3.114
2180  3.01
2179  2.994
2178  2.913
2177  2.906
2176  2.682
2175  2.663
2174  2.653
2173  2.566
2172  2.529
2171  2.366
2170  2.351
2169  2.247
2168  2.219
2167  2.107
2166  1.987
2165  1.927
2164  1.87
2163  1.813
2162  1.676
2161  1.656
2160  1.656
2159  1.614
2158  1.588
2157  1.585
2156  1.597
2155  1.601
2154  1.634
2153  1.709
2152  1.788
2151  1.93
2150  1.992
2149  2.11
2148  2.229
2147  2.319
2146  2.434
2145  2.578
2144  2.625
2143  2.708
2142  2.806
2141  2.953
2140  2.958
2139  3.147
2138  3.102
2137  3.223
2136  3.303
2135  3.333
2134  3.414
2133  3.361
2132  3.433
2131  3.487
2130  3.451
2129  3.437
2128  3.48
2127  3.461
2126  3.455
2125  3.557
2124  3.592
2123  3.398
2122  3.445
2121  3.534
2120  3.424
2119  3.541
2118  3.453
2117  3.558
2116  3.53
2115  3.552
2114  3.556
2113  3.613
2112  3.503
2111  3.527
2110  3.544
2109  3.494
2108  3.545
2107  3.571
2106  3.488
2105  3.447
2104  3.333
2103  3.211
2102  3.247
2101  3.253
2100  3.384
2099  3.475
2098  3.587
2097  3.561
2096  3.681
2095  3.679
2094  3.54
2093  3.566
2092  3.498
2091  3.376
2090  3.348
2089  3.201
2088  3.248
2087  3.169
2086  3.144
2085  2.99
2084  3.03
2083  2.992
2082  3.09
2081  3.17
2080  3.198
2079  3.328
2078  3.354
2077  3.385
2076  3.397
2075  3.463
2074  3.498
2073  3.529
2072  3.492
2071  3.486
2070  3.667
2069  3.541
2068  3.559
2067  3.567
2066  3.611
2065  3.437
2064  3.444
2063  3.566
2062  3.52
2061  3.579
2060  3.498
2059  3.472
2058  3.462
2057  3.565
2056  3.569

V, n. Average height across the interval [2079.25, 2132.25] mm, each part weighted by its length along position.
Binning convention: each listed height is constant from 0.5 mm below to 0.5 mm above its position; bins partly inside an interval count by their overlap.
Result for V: 3.42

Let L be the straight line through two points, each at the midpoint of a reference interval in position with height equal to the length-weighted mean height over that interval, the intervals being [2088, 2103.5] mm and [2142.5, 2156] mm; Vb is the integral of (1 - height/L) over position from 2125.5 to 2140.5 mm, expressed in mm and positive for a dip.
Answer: -4.9 mm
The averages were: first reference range 3.43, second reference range 2.11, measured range 3.34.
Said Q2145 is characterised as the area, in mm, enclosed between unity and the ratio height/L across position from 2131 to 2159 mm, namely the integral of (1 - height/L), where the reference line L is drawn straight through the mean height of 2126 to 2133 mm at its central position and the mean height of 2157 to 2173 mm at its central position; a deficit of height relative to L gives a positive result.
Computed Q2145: 3.5 mm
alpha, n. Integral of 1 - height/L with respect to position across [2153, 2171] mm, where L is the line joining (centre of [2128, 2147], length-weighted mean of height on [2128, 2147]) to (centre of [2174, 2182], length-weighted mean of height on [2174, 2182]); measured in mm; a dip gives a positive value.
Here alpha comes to 6.8 mm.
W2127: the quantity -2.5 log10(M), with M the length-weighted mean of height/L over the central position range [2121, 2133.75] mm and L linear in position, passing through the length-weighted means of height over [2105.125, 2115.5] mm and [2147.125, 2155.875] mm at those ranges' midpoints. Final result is -0.214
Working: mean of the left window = 3.54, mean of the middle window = 3.46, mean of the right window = 1.88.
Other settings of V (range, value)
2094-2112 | 3.47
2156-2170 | 1.85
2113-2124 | 3.51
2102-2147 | 3.32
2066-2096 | 3.37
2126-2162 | 2.56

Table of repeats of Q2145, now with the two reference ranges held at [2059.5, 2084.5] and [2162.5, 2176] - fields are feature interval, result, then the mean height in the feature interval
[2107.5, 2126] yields -4.0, 3.52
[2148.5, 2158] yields 2.7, 1.76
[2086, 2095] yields -0.5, 3.37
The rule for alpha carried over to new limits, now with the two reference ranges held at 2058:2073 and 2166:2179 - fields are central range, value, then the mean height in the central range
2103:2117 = -1.8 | 3.51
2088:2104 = -0.9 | 3.43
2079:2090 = 0.7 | 3.14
